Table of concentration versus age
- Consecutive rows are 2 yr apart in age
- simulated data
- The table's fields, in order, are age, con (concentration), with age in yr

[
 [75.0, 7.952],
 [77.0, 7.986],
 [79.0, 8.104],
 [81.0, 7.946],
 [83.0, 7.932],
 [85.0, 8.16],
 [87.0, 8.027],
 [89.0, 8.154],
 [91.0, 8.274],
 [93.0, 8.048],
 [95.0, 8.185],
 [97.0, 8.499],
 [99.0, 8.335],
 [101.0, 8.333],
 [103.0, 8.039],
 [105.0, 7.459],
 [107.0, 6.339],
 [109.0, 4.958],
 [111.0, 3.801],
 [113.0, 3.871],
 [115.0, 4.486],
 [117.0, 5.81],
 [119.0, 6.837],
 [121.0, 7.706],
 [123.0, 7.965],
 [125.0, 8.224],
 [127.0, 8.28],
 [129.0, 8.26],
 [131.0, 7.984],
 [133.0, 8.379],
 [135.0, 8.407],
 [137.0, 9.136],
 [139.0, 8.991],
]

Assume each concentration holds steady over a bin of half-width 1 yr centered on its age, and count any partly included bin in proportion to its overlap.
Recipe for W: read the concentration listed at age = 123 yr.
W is 7.965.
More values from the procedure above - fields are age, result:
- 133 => 8.379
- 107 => 6.339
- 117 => 5.81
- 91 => 8.274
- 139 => 8.991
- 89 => 8.154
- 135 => 8.407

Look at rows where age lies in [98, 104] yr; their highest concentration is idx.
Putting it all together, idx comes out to 8.335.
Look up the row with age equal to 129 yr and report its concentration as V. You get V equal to 8.26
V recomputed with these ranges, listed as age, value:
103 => 8.039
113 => 3.871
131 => 7.984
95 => 8.185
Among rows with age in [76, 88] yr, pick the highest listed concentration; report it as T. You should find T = 8.16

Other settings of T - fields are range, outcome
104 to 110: 7.459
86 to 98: 8.499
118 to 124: 7.965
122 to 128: 8.28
